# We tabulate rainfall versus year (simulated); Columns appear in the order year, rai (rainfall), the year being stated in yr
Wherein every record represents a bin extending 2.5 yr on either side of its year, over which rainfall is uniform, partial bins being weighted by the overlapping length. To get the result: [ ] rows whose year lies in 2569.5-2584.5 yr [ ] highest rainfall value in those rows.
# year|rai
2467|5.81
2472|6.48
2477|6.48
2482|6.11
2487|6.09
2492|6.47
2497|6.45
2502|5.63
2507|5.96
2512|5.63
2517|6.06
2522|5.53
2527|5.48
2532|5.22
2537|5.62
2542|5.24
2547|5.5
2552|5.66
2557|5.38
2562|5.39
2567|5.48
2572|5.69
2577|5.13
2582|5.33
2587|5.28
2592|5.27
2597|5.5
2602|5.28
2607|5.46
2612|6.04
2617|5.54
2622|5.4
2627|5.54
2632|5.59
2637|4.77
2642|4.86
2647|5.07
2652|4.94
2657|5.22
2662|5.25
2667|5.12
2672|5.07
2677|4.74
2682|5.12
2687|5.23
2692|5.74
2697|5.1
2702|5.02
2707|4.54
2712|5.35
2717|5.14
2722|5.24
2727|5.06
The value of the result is 5.69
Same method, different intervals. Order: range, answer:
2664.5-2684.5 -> 5.12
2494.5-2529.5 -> 6.45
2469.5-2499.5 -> 6.48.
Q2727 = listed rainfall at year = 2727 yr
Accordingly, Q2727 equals 5.06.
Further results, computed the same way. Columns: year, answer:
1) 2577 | 5.13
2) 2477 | 6.48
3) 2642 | 4.86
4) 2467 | 5.81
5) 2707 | 4.54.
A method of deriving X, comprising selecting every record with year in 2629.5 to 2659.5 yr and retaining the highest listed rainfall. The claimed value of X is 5.59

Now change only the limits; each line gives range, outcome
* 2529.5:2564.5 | 5.66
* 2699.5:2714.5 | 5.35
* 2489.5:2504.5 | 6.47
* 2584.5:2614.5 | 6.04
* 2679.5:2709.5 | 5.74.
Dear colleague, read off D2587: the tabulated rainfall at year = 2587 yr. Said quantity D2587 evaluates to 5.28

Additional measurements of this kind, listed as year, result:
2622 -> 5.4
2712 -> 5.35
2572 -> 5.69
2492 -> 6.47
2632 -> 5.59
